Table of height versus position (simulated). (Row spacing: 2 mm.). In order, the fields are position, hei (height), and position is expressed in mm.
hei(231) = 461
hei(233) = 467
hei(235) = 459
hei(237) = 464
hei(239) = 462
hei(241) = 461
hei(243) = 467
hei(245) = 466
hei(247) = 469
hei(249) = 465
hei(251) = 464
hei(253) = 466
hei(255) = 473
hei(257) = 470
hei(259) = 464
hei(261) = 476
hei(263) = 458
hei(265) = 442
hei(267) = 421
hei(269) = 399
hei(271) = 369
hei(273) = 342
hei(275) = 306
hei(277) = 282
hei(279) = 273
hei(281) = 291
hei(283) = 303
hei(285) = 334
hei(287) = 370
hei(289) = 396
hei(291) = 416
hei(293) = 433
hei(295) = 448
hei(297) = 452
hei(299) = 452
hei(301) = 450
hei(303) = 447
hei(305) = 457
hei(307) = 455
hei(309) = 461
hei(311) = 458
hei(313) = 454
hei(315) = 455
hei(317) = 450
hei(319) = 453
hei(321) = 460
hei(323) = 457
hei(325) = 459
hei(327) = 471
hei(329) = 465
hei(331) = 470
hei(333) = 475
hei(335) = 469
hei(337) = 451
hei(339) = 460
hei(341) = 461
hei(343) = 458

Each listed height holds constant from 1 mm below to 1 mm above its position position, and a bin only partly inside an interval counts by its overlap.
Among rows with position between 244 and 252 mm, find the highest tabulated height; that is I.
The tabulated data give 469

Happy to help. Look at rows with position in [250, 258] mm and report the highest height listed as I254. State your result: 473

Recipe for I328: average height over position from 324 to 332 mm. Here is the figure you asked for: 466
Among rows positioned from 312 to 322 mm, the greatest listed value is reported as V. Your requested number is 460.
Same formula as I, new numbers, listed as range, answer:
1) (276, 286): 334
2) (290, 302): 452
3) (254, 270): 476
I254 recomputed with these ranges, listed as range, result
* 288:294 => 433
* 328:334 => 475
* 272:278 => 342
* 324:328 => 471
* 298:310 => 461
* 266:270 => 421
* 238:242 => 462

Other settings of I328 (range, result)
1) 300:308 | 452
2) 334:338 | 460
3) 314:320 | 453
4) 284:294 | 390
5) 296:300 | 452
